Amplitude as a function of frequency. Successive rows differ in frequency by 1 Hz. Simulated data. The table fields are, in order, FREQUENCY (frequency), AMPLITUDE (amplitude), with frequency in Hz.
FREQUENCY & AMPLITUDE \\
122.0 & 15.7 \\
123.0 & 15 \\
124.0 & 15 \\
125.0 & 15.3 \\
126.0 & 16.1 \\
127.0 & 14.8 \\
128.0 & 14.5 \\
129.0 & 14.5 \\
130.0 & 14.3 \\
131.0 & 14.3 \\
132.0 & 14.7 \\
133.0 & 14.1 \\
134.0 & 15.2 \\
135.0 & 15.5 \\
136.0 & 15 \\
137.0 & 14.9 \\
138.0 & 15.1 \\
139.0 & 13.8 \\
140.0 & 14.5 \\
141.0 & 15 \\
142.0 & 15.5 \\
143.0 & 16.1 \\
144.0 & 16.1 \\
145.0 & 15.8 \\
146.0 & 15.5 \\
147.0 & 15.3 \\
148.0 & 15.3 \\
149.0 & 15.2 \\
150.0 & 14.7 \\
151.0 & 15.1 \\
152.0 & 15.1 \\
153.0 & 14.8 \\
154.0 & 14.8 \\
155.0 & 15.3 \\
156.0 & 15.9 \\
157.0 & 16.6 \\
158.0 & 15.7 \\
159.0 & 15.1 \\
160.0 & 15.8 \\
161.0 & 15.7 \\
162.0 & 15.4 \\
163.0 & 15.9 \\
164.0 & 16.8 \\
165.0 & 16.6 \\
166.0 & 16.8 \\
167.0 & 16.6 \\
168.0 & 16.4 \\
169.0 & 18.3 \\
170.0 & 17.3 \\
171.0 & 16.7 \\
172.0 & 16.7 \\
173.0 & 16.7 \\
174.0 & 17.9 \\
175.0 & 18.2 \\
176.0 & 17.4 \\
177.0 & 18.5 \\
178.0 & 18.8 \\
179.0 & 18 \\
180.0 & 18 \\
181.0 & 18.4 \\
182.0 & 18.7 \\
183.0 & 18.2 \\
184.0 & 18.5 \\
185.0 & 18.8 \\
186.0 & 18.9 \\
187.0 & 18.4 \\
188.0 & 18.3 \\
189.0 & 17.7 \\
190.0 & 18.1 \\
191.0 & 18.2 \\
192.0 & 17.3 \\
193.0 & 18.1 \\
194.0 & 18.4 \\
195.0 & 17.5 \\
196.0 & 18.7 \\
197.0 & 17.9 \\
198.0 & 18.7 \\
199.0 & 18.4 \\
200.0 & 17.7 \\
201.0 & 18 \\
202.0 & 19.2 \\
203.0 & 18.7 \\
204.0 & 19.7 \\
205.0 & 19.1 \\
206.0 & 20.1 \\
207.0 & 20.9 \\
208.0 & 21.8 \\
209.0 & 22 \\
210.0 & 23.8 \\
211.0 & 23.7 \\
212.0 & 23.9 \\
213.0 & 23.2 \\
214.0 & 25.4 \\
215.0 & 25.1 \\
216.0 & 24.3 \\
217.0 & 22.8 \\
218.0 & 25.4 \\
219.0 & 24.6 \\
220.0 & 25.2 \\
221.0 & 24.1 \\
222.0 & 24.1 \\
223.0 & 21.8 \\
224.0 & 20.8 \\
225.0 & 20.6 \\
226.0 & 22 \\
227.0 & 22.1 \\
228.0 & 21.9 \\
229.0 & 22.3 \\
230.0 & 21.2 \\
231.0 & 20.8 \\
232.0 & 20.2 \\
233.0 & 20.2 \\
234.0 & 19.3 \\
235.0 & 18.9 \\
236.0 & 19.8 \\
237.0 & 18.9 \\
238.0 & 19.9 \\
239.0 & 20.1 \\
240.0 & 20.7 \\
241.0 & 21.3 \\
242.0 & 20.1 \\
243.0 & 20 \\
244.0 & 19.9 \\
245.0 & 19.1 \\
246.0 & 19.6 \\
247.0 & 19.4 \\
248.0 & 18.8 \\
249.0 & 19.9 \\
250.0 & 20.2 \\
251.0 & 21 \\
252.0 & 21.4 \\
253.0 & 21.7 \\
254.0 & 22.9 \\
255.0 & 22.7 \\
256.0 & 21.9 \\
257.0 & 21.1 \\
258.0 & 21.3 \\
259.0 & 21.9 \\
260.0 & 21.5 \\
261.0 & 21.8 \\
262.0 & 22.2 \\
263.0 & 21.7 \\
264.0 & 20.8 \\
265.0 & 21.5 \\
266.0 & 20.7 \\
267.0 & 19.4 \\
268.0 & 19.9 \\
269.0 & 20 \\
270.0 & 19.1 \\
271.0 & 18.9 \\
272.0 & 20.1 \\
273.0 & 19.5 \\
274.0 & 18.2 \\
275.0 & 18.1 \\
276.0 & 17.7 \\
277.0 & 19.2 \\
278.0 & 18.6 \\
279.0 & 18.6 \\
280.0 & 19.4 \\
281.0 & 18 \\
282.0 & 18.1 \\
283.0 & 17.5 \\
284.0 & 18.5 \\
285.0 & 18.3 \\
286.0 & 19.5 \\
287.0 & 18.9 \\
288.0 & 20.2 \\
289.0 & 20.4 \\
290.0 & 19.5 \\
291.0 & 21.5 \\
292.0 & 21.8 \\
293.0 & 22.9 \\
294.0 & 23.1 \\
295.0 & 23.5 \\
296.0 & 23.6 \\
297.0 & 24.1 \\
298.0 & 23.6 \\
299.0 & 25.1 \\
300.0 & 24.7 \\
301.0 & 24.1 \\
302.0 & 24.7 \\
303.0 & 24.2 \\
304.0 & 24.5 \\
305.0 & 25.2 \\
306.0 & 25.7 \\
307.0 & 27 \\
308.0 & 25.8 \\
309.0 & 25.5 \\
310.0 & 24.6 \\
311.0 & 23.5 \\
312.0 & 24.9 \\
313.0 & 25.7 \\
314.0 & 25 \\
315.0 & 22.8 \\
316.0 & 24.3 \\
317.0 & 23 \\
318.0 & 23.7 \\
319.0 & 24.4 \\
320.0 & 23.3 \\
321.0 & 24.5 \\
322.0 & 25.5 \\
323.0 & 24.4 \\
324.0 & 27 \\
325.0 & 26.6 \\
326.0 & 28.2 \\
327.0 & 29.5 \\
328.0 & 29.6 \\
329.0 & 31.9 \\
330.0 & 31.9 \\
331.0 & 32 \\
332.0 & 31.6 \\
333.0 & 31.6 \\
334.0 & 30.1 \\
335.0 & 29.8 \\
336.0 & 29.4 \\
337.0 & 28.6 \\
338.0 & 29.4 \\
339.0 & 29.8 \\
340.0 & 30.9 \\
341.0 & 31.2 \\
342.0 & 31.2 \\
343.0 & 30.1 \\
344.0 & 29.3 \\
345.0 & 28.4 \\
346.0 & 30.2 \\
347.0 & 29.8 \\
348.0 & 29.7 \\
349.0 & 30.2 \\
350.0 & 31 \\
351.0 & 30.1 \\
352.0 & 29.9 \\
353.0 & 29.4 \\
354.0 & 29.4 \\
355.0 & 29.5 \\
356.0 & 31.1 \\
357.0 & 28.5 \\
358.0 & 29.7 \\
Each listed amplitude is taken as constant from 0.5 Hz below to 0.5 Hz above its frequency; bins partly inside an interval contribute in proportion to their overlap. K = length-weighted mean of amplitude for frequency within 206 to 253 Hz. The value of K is 21.6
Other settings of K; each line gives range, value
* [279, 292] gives 19.2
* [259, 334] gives 23.1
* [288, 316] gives 23.9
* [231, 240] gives 19.8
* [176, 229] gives 20.4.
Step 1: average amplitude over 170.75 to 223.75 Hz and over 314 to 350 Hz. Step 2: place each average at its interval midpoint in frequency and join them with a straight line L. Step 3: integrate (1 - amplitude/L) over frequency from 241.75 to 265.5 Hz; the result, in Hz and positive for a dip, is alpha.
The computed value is 2.6 Hz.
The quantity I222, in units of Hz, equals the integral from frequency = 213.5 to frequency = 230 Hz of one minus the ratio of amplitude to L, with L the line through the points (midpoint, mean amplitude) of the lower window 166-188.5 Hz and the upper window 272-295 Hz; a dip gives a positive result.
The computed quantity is -4.14 Hz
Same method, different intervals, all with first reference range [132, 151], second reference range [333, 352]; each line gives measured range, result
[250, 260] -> 0.8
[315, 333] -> 1.0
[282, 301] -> 3.5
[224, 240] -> 0.9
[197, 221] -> -1.9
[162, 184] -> 0.0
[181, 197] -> 0.3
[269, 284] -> 3.8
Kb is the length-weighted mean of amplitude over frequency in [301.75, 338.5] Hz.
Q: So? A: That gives 26.8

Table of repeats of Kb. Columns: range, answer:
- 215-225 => 23.6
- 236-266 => 20.8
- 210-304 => 21.2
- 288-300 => 22.6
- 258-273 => 20.7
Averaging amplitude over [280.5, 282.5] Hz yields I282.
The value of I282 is 18.1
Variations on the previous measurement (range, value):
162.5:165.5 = 16.4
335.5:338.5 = 29.1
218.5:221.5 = 24.6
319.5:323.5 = 24.4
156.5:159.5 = 15.8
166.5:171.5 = 17.1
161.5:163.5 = 15.7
